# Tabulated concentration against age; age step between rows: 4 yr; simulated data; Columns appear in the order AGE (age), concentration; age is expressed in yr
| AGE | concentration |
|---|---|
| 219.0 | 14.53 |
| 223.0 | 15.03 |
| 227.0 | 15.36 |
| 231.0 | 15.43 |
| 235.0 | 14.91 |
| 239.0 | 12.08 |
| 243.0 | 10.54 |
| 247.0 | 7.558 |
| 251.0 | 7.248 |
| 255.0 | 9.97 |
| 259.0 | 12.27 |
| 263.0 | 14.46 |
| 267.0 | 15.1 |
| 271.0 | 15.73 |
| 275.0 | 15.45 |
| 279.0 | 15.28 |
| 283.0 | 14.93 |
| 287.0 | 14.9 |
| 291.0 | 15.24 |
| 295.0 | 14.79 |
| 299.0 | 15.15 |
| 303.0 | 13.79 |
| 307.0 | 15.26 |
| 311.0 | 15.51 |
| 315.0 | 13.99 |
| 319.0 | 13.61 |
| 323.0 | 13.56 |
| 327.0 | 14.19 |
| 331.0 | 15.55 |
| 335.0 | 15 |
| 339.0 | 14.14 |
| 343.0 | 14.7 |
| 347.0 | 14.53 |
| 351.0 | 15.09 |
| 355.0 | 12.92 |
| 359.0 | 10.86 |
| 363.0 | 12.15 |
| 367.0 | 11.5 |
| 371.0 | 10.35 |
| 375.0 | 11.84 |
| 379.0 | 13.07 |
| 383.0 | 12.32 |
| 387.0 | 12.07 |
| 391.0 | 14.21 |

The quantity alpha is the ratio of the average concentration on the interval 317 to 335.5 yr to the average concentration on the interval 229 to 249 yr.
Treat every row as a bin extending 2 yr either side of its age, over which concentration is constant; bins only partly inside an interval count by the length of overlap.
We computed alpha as 1.2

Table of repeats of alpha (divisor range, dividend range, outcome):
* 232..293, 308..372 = 1.05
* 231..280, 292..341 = 1.15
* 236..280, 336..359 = 1.14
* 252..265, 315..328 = 1.16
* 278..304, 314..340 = 0.96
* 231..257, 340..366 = 1.24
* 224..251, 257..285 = 1.20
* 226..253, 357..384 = 1.00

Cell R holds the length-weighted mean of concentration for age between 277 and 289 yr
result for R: 15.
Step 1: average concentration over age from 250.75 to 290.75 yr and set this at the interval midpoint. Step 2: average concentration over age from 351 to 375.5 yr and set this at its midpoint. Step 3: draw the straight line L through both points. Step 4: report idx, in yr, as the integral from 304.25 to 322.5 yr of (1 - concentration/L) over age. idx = -2.1 yr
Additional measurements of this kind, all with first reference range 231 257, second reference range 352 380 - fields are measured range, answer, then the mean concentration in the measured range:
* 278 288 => -3.5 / 15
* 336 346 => -2.4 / 14.5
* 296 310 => -4.3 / 14.8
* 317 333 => -3.8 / 14.2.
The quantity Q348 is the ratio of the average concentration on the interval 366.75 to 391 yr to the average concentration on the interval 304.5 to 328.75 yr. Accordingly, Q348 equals 0.84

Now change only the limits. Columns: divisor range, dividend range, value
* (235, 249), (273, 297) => 1.40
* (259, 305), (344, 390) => 0.84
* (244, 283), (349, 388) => 0.97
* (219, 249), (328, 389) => 1.00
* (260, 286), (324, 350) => 0.97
